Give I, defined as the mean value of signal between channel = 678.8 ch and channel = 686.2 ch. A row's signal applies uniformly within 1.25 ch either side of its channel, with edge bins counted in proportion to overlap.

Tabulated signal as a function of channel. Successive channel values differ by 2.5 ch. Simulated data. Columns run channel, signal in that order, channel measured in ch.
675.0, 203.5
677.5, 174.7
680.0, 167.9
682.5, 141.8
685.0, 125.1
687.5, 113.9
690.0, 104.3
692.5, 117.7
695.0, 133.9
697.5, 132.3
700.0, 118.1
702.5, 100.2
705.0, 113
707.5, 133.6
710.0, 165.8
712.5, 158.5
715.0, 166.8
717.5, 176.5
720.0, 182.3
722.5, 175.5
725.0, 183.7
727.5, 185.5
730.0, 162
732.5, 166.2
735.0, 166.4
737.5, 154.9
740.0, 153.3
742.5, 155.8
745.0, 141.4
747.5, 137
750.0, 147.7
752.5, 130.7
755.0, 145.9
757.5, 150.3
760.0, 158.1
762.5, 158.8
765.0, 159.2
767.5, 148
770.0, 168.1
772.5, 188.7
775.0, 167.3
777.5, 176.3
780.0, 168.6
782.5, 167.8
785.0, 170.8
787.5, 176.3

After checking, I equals 145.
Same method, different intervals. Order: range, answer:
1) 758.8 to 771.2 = 158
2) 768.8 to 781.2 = 174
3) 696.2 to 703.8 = 117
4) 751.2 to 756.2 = 138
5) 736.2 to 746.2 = 151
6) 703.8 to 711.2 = 137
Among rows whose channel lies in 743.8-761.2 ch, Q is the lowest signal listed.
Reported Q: 130.7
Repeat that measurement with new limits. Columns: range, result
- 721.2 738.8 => 154.9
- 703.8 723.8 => 113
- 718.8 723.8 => 175.5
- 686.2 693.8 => 104.3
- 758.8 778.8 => 148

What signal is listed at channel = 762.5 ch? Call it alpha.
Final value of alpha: 158.8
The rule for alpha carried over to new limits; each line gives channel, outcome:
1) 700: 118.1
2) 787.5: 176.3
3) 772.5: 188.7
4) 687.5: 113.9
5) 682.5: 141.8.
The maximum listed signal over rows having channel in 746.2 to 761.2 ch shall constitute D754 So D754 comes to 158.1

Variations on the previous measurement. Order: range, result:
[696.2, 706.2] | 132.3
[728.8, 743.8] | 166.4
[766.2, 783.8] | 188.7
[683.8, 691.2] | 125.1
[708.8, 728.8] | 185.5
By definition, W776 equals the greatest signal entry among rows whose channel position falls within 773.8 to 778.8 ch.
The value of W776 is 176.3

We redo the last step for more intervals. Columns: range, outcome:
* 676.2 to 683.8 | 174.7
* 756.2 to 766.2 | 159.2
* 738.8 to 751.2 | 155.8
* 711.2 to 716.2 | 166.8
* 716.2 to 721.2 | 182.3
